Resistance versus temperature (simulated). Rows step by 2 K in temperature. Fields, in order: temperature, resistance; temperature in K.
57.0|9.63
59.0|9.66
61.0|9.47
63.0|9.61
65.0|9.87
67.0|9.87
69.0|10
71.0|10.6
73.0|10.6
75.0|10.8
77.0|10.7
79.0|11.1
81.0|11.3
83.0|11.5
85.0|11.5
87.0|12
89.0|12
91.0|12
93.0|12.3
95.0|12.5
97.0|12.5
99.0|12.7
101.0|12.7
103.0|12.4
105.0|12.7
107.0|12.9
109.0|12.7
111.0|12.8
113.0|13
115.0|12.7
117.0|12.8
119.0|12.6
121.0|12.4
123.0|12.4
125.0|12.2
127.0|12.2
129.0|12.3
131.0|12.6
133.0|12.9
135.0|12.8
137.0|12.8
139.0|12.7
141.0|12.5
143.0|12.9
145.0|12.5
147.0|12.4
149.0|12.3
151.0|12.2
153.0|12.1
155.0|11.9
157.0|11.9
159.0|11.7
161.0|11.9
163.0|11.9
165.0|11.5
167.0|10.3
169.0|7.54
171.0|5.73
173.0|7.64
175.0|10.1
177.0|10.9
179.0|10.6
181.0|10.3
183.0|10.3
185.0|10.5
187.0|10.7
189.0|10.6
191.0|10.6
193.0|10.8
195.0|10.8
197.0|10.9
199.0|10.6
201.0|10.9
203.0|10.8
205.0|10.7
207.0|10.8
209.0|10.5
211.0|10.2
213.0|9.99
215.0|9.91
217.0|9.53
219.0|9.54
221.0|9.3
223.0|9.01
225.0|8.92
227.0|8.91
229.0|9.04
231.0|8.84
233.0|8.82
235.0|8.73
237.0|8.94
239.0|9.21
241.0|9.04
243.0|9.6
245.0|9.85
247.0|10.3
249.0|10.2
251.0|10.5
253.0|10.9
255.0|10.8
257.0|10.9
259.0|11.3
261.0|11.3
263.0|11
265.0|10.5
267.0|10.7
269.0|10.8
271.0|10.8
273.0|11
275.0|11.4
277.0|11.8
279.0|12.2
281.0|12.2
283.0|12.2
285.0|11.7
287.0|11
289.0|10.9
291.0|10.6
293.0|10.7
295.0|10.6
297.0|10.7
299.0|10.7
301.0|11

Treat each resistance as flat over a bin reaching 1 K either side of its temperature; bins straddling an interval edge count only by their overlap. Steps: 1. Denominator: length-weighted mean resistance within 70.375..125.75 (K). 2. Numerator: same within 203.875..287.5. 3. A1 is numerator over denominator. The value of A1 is 0.85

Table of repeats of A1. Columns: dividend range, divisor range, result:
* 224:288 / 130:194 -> 0.93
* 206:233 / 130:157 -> 0.76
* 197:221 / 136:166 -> 0.84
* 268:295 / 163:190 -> 1.15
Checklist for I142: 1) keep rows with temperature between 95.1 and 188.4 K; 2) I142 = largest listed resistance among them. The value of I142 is 13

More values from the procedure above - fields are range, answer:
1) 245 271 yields 11.3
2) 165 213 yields 11.5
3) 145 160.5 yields 12.5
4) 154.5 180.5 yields 11.9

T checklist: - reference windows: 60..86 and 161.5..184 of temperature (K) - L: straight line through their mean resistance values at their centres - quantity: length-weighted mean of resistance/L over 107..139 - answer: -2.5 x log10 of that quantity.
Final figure -0.24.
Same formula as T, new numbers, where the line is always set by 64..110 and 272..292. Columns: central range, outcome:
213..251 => 0.23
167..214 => 0.14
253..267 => 0.06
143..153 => -0.07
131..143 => -0.10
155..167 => -0.01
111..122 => -0.10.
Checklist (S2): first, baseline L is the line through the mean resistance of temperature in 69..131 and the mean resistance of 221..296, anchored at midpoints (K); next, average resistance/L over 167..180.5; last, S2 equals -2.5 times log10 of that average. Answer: 0.26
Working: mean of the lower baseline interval 12.1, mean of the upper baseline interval 10.4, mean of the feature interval 8.92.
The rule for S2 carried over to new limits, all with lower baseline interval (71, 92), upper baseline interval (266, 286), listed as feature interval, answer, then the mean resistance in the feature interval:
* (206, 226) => 0.170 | 9.77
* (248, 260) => 0.068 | 10.8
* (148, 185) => 0.078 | 10.6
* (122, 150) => -0.107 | 12.5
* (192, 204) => 0.060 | 10.8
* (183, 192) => 0.083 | 10.6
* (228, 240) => 0.269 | 8.93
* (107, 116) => -0.132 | 12.8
